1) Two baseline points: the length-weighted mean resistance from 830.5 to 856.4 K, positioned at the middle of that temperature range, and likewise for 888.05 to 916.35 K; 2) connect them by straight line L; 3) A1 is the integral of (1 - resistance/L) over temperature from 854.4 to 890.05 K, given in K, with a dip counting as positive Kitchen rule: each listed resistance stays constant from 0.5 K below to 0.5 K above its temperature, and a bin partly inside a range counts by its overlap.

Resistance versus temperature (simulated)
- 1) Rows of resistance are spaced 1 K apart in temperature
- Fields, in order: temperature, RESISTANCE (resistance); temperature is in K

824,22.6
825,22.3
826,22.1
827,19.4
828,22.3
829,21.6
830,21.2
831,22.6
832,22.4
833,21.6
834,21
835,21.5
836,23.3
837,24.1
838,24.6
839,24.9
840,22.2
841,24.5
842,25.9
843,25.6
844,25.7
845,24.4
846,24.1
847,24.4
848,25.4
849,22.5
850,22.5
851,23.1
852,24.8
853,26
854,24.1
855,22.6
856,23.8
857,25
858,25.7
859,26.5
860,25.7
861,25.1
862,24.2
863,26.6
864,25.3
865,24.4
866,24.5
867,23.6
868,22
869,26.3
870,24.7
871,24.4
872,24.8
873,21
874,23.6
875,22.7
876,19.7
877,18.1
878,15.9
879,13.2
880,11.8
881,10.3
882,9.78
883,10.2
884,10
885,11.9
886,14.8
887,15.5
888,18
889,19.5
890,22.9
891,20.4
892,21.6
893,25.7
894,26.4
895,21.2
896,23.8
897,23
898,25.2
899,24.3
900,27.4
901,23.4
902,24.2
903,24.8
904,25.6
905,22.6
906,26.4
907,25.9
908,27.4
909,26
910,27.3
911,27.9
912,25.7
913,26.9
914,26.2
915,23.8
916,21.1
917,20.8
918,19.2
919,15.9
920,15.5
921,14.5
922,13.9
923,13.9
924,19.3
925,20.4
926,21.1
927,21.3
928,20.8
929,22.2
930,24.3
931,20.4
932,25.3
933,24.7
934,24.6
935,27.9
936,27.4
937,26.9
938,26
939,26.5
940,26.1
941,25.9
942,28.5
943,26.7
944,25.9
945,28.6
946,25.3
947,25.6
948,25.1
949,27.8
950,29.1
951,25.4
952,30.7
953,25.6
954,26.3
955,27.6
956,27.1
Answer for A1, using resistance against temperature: 5.5 K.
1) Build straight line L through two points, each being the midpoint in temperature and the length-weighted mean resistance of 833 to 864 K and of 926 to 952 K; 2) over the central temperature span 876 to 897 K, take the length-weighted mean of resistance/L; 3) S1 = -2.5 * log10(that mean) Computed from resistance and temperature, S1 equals 0.40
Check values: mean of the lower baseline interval 24.3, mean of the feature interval 17.3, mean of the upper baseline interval 25.5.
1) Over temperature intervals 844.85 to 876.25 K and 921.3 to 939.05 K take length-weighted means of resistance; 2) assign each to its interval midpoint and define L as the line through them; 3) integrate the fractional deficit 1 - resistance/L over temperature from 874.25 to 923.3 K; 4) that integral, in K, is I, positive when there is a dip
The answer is 5.7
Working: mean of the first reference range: 24.2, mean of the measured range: 20.5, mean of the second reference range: 22.4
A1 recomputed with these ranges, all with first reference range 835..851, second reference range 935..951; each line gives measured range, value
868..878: 1.00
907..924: 2.83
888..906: 1.41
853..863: -0.15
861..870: 0.03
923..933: 1.87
